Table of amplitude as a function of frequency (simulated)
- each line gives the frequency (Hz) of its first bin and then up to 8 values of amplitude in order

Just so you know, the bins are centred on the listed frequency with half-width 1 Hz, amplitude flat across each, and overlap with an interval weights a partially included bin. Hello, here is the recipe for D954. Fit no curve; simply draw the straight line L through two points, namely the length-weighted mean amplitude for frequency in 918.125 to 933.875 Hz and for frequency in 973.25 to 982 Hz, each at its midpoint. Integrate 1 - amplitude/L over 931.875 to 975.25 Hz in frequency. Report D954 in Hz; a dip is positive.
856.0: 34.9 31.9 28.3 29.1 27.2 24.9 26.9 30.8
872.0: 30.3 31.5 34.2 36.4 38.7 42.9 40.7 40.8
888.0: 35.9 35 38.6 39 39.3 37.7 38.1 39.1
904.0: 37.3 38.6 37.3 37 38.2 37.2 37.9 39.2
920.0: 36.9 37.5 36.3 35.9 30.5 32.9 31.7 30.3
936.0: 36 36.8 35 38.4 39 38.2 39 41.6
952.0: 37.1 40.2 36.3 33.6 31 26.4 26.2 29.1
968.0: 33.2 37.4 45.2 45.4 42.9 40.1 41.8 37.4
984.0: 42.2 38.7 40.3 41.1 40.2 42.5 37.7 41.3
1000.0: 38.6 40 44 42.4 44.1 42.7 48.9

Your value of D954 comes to 2.8 Hz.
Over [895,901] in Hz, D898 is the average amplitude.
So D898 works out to 38.4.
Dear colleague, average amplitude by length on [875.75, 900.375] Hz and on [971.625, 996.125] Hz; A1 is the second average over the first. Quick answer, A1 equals 1.07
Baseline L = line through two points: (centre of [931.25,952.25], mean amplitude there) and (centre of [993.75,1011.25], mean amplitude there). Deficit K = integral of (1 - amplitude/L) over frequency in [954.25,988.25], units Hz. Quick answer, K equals 1.92 Hz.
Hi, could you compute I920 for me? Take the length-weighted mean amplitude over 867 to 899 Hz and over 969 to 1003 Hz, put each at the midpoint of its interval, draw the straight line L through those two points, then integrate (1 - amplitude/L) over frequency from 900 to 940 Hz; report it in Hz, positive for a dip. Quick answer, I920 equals 1.7 Hz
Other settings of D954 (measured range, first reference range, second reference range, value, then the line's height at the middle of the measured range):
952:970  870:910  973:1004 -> 3.3 Hz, 39.8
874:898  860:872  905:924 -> -4.5 Hz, 32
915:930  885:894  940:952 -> 0.9 Hz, 38.3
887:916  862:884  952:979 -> -3.5 Hz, 33.6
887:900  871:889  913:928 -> -0.3 Hz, 36.8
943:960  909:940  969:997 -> 0.1 Hz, 38.1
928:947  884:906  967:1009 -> 2.1 Hz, 39.4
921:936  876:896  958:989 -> 1.6 Hz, 37.8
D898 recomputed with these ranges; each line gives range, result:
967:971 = 35.3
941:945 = 38.7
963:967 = 27.6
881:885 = 41.8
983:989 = 40.4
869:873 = 30.6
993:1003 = 40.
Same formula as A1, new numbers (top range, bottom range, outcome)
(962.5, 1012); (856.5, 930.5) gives 1.12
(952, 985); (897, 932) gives 1.00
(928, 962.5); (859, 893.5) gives 1.05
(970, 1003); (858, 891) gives 1.23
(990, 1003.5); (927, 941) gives 1.21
